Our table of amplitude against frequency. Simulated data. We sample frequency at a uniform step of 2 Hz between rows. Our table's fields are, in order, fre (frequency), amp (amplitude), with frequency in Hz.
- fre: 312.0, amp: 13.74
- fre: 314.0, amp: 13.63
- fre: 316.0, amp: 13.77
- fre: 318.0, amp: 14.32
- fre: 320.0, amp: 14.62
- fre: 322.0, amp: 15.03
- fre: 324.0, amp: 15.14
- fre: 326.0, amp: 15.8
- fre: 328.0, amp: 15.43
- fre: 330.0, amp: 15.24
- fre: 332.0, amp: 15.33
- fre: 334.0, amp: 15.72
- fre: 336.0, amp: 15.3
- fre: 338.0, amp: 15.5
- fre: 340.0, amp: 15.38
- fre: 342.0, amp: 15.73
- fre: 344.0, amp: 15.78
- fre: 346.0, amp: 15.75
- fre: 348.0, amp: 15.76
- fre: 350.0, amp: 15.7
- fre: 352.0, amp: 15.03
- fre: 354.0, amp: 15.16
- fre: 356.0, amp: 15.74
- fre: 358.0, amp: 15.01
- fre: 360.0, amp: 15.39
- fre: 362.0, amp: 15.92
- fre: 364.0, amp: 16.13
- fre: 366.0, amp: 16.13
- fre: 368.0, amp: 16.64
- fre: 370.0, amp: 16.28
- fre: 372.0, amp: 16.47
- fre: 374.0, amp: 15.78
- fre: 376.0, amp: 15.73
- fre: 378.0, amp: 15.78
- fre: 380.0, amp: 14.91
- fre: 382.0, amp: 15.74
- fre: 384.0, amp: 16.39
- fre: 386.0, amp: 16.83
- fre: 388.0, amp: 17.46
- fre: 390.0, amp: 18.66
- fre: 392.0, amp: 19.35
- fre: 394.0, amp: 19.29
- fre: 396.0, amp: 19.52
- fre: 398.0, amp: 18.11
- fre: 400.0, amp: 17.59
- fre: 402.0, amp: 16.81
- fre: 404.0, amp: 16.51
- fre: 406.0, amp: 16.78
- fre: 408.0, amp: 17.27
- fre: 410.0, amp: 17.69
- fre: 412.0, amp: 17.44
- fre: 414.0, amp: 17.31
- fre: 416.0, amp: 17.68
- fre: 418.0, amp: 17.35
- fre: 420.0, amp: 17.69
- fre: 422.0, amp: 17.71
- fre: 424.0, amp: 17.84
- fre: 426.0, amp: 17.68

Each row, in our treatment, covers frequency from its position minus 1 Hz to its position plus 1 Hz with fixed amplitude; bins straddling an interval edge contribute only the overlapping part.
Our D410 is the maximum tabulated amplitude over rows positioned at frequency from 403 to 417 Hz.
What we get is 17.69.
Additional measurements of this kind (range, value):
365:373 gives 16.64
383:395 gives 19.35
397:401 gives 18.11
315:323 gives 15.03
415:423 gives 17.71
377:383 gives 15.78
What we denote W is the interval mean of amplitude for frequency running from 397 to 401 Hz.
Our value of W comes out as 17.9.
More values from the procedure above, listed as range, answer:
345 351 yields 15.7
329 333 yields 15.3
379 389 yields 16.3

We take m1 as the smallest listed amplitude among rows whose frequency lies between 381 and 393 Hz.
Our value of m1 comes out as 15.74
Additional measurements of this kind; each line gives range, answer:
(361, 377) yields 15.73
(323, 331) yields 15.14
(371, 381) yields 14.91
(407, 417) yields 17.27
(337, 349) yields 15.38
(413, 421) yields 17.31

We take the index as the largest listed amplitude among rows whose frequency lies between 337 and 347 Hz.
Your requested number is 15.78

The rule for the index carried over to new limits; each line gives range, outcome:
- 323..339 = 15.8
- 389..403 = 19.52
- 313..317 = 13.77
